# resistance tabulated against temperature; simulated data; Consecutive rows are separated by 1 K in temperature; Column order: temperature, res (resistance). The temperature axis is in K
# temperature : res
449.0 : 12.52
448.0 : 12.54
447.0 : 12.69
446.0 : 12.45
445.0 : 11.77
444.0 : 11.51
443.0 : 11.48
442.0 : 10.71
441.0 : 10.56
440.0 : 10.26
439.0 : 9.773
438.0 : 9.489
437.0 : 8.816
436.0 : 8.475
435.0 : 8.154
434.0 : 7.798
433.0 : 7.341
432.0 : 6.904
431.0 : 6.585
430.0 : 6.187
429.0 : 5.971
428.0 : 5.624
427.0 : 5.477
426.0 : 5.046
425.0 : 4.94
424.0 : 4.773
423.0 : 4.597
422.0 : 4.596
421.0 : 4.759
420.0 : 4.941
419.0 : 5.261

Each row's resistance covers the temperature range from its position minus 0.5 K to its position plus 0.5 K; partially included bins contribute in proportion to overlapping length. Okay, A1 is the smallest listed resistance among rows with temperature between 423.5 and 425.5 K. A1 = 4.773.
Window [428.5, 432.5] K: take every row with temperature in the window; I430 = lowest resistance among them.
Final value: 5.971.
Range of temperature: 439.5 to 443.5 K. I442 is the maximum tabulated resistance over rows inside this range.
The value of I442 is 11.48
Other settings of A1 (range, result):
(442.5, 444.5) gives 11.48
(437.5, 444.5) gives 9.489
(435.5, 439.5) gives 8.475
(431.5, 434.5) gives 6.904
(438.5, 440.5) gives 9.773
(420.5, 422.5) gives 4.596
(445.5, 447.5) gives 12.45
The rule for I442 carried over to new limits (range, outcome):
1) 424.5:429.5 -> 5.971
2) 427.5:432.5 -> 6.904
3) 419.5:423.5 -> 4.941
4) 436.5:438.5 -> 9.489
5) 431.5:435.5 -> 8.154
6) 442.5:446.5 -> 12.45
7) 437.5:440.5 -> 10.26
